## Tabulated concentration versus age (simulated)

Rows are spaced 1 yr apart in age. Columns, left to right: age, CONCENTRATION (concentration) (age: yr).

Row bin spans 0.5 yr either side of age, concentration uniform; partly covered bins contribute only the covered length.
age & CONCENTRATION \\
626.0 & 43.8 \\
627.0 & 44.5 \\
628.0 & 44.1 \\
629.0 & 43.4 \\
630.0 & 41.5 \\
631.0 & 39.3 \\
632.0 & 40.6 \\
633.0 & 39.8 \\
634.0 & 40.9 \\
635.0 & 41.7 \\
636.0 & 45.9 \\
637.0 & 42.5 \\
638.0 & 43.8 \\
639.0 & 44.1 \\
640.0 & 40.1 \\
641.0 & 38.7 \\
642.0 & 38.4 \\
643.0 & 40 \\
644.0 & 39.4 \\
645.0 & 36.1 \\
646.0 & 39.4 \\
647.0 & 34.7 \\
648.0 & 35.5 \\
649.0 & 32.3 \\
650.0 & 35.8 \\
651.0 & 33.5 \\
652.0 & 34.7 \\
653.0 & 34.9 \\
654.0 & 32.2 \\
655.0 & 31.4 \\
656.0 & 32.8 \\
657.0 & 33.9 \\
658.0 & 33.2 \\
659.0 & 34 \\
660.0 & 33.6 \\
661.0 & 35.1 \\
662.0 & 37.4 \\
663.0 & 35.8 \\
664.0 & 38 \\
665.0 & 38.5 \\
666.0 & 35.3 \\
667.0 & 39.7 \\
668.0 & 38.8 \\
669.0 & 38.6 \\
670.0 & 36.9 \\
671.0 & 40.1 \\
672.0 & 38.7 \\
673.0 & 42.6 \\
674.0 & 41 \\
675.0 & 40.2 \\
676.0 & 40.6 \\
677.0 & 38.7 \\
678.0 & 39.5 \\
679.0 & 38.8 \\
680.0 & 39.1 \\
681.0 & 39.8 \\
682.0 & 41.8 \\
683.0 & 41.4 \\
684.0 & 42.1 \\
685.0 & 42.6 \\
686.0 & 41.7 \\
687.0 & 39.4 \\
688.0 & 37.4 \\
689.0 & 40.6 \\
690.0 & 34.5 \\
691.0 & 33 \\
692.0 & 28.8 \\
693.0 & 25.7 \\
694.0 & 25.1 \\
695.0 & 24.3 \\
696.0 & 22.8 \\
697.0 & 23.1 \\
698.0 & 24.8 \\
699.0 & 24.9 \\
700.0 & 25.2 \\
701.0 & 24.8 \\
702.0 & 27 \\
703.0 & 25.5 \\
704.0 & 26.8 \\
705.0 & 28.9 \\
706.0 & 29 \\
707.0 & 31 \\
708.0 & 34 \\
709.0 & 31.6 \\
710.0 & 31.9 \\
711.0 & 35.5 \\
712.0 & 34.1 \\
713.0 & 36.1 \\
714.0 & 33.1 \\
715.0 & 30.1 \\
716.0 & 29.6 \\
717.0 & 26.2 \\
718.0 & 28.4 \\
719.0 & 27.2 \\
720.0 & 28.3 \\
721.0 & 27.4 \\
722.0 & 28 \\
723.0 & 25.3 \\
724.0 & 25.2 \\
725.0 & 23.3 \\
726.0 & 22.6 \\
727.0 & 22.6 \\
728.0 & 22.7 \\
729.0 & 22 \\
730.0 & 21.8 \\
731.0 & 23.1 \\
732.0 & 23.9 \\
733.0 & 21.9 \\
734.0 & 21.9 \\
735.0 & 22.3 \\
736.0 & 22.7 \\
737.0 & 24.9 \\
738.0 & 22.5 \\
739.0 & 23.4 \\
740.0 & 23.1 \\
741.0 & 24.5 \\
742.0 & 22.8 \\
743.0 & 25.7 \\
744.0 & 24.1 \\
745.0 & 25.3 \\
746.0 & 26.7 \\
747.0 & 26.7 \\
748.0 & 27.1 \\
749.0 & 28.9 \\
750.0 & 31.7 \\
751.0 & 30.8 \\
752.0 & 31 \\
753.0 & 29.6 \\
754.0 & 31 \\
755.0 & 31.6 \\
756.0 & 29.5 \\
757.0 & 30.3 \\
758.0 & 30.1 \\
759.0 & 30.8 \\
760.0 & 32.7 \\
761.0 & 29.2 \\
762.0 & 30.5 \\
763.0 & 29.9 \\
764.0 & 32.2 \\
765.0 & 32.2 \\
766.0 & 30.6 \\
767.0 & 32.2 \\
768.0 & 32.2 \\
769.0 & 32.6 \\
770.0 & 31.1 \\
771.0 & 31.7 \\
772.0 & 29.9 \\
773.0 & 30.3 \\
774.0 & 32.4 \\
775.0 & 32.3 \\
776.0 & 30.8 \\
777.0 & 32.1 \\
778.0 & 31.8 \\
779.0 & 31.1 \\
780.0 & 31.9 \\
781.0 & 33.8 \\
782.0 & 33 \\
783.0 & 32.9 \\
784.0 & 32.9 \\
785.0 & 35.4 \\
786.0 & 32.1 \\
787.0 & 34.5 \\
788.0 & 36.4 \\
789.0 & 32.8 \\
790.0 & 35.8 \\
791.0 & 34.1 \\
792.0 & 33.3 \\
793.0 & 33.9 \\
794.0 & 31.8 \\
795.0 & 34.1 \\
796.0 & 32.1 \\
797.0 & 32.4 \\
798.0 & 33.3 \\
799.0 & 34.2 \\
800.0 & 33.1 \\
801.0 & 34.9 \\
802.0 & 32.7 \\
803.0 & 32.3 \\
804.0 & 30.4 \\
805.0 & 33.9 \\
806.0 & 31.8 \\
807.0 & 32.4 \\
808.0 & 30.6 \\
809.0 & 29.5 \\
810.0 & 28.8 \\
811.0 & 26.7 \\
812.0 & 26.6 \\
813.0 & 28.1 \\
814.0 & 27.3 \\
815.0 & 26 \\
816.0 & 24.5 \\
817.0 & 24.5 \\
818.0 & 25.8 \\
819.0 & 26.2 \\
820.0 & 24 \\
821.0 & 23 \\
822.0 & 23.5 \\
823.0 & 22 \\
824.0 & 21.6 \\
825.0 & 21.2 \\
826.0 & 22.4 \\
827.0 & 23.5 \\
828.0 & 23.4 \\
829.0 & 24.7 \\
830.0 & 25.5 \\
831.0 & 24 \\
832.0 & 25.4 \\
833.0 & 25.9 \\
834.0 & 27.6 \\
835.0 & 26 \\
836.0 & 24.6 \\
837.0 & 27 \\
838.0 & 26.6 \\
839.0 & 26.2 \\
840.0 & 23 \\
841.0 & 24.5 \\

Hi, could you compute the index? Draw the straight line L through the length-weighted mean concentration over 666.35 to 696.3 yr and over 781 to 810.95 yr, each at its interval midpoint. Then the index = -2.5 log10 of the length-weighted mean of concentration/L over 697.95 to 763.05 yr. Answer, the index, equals 0.28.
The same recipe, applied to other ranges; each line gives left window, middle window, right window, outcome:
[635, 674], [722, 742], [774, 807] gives 0.44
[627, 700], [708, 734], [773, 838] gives 0.24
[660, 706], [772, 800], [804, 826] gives -0.16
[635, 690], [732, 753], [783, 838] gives 0.29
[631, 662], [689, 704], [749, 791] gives 0.29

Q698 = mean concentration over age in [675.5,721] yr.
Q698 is 32.3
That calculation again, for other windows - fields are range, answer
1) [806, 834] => 25.6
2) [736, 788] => 29.9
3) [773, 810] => 32.8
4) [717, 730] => 25.2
